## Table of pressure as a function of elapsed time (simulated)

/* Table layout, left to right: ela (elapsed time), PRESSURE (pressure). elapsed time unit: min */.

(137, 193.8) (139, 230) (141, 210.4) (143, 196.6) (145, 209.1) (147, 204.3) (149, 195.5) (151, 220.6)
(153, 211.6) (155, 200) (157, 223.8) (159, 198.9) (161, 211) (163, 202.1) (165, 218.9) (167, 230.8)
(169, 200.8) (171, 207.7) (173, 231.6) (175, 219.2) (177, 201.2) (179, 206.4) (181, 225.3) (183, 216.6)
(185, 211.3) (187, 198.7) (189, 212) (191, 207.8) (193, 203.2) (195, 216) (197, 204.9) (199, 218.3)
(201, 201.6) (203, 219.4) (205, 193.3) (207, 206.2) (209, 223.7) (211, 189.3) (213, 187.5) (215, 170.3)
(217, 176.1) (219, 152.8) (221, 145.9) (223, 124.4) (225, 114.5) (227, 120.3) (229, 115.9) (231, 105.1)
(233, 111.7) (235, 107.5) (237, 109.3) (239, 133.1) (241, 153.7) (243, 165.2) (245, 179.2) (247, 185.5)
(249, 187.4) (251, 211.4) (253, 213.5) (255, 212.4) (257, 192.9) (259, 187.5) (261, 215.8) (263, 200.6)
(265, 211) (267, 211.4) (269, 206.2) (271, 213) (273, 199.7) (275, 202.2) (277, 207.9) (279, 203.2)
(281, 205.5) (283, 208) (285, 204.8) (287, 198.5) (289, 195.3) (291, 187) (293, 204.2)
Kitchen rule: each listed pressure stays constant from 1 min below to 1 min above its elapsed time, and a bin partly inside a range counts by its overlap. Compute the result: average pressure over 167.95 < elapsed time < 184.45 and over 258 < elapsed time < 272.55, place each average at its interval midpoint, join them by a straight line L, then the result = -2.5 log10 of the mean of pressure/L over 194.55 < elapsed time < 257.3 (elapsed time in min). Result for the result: 0.23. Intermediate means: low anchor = 214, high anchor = 206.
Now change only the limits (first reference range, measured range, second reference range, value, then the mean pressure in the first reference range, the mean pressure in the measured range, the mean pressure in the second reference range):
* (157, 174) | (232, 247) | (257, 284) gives 0.42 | 213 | 140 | 205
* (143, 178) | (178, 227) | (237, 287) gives 0.07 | 211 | 191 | 195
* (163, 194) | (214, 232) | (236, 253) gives 0.32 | 212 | 136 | 168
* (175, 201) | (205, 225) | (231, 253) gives 0.06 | 210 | 173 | 155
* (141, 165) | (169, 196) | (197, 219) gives -0.05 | 207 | 212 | 197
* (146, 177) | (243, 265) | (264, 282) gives 0.05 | 211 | 198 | 207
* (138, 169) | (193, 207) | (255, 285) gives 0.00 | 211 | 208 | 205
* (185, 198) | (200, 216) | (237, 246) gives -0.05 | 207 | 199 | 152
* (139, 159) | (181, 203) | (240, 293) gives -0.03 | 209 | 210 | 199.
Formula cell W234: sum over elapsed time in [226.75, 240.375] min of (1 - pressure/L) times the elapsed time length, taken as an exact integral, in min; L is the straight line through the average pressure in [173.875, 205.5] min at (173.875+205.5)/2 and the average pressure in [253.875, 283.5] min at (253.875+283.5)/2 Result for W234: 6.0 min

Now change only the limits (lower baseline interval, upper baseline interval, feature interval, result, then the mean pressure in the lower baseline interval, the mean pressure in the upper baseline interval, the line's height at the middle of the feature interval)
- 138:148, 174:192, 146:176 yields -0.2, 210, 211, 210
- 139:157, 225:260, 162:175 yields -1.2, 208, 157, 197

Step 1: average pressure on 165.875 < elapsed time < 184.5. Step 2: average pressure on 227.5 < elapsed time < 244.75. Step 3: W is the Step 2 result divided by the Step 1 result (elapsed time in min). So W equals 0.59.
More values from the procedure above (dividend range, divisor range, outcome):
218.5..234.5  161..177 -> 0.57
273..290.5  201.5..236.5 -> 1.29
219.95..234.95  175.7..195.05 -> 0.57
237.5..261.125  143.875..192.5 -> 0.87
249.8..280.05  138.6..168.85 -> 0.98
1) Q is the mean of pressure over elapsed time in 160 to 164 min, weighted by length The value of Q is 207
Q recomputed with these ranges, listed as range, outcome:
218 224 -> 141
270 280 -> 205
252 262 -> 204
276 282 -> 206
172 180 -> 215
